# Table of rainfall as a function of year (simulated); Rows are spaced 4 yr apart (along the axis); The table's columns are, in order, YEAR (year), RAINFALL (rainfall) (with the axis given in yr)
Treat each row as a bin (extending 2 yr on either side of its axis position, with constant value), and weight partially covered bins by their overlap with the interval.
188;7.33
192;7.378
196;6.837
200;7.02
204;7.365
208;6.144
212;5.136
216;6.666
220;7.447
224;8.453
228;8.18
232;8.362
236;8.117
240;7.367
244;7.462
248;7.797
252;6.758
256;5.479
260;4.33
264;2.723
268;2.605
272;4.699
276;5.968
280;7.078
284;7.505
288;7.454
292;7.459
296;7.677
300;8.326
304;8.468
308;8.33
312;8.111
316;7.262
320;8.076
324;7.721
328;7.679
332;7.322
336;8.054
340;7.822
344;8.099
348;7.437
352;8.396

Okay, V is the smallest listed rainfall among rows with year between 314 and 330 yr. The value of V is 7.262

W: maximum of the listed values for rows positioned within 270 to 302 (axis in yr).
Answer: 8.326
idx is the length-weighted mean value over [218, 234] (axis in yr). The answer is 8.11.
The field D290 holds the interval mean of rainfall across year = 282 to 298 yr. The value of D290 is 7.52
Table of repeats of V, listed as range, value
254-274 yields 2.605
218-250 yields 7.367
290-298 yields 7.459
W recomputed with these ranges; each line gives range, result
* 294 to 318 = 8.468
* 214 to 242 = 8.453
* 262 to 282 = 7.078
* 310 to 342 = 8.111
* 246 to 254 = 7.797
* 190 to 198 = 7.378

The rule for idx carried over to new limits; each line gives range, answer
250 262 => 5.52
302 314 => 8.3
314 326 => 7.69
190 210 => 6.95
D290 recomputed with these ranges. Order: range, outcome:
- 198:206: 7.19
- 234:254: 7.5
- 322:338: 7.69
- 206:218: 5.98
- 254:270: 3.78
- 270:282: 5.91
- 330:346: 7.82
